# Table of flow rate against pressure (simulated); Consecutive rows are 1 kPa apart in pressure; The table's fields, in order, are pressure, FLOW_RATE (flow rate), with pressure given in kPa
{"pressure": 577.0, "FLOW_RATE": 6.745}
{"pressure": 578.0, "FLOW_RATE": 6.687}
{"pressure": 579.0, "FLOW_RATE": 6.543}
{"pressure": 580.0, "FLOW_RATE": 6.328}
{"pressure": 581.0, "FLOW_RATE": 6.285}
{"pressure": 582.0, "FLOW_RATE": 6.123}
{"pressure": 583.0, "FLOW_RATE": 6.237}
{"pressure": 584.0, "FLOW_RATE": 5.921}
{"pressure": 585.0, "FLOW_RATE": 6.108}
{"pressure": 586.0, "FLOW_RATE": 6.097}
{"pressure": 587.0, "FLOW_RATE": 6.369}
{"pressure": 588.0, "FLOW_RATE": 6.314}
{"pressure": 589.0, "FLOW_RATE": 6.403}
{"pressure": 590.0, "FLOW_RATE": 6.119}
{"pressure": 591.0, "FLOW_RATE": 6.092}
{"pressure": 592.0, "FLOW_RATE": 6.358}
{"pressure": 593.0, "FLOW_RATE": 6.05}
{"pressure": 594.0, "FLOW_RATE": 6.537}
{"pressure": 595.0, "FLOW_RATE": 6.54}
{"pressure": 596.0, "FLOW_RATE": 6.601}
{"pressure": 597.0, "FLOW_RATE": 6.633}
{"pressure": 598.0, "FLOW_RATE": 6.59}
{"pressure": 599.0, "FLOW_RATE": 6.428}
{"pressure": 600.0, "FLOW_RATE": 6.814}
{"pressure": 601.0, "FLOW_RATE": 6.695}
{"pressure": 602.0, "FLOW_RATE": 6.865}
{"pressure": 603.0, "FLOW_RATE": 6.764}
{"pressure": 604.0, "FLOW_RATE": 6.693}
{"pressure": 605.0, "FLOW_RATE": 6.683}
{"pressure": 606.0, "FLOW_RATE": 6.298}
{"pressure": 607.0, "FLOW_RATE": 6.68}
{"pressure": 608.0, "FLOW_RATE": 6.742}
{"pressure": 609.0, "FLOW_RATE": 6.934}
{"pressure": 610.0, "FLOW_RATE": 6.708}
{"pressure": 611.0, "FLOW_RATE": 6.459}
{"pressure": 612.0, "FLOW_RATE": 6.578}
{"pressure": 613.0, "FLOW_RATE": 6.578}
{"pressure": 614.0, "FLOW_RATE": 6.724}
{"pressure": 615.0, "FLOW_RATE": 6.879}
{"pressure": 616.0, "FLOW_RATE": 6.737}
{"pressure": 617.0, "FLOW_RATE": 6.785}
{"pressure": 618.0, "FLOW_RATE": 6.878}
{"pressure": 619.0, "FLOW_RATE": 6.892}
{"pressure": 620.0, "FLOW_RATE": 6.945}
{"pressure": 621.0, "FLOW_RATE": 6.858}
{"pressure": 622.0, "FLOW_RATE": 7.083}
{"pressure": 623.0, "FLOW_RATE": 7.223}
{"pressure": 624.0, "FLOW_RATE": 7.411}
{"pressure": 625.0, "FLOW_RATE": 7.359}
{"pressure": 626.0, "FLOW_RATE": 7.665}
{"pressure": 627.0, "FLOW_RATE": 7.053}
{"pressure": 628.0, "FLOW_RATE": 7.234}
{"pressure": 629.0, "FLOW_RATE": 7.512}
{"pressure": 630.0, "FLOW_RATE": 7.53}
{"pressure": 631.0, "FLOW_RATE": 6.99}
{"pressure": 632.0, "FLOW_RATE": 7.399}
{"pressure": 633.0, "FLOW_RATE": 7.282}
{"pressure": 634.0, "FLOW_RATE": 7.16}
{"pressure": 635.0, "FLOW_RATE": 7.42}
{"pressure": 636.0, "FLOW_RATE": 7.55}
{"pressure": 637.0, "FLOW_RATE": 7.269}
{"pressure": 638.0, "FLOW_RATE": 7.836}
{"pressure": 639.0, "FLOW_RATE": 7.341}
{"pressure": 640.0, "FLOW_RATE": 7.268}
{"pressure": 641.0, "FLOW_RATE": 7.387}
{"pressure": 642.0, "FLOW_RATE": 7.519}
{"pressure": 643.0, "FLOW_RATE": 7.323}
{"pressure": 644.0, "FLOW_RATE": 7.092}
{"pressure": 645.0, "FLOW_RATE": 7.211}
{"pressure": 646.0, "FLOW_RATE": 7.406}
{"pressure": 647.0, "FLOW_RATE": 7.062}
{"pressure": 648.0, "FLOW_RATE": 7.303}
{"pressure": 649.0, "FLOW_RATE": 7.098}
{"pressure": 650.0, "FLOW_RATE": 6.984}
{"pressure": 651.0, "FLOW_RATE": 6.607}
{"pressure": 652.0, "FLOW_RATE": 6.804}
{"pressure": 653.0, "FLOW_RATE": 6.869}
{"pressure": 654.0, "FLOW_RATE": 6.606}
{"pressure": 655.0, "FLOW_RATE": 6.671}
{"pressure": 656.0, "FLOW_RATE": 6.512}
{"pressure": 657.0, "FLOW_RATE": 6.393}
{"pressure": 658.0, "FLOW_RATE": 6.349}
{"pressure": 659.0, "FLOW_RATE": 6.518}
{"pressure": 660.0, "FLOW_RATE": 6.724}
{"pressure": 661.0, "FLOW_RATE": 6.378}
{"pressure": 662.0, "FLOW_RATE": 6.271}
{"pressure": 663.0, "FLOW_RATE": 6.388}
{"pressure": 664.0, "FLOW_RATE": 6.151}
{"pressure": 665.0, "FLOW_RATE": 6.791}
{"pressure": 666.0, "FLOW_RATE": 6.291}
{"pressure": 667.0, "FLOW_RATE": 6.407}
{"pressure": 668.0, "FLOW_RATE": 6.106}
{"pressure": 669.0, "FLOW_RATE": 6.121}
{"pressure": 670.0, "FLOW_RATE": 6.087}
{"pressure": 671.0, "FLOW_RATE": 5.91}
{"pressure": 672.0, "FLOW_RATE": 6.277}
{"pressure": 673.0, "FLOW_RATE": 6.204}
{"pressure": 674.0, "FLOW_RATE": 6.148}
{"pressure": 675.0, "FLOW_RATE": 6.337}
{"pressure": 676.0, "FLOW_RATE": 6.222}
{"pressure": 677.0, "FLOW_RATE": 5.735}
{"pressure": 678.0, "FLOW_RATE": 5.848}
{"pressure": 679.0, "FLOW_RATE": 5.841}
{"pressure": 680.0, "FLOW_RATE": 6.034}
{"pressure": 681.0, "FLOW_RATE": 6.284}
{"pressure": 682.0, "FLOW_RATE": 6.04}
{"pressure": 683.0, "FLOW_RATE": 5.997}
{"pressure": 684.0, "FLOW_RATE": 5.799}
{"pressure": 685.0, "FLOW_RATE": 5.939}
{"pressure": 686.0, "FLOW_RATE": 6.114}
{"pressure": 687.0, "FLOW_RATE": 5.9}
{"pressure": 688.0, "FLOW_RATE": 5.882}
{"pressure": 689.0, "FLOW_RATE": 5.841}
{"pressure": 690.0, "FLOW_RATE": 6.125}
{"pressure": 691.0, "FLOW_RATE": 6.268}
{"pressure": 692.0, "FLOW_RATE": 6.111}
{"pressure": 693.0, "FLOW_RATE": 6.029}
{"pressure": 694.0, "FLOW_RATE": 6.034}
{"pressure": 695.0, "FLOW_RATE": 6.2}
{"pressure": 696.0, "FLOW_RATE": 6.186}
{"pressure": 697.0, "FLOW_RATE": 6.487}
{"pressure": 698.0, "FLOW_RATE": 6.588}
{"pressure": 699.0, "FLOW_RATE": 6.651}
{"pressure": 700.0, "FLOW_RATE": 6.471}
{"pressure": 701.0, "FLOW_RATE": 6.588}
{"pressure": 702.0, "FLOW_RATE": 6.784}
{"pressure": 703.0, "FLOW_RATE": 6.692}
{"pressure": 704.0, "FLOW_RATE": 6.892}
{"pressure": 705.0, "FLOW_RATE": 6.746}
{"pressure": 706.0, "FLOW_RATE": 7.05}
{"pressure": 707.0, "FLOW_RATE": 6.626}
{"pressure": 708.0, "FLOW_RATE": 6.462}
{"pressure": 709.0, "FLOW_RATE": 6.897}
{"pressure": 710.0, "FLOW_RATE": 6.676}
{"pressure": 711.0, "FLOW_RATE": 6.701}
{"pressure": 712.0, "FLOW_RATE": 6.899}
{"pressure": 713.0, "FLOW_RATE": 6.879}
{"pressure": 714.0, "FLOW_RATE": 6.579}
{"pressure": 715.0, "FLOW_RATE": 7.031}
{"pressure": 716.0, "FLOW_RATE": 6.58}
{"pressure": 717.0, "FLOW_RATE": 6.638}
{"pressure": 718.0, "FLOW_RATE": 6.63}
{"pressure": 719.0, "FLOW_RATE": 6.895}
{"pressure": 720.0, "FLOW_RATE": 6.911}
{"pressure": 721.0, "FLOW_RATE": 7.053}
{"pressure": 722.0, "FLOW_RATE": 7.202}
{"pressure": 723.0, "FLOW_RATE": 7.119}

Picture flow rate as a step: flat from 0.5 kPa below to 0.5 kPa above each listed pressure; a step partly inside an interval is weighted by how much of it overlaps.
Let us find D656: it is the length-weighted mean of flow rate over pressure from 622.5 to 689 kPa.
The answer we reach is 6.7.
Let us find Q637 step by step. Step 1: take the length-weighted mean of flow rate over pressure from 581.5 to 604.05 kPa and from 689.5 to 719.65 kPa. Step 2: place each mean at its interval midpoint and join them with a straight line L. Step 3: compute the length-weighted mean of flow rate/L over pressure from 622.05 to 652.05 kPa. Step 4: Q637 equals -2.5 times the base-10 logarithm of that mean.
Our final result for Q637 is -0.13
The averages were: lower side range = 6.4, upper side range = 6.58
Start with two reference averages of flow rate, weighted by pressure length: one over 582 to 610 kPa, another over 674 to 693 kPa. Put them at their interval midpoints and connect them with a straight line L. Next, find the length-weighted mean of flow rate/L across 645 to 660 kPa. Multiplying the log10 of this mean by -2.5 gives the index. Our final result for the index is -0.106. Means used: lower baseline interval 6.46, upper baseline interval 6.02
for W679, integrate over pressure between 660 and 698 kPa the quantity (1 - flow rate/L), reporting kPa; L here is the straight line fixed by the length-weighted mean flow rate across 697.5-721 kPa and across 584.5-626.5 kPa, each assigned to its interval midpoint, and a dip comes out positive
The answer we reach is 3.3 kPa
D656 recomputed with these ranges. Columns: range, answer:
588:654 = 6.93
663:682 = 6.16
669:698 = 6.08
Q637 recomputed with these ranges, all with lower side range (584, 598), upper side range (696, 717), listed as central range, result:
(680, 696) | 0.102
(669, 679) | 0.089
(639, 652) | -0.108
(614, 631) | -0.110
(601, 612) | -0.051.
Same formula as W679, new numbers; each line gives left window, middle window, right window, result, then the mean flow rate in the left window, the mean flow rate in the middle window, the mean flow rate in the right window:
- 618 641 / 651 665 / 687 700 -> 0.57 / 7.28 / 6.52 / 6.2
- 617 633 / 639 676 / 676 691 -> -0.77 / 7.19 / 6.66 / 5.97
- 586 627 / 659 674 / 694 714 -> 0.82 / 6.7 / 6.3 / 6.64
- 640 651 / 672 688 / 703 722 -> 2.20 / 7.21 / 6.03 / 6.79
